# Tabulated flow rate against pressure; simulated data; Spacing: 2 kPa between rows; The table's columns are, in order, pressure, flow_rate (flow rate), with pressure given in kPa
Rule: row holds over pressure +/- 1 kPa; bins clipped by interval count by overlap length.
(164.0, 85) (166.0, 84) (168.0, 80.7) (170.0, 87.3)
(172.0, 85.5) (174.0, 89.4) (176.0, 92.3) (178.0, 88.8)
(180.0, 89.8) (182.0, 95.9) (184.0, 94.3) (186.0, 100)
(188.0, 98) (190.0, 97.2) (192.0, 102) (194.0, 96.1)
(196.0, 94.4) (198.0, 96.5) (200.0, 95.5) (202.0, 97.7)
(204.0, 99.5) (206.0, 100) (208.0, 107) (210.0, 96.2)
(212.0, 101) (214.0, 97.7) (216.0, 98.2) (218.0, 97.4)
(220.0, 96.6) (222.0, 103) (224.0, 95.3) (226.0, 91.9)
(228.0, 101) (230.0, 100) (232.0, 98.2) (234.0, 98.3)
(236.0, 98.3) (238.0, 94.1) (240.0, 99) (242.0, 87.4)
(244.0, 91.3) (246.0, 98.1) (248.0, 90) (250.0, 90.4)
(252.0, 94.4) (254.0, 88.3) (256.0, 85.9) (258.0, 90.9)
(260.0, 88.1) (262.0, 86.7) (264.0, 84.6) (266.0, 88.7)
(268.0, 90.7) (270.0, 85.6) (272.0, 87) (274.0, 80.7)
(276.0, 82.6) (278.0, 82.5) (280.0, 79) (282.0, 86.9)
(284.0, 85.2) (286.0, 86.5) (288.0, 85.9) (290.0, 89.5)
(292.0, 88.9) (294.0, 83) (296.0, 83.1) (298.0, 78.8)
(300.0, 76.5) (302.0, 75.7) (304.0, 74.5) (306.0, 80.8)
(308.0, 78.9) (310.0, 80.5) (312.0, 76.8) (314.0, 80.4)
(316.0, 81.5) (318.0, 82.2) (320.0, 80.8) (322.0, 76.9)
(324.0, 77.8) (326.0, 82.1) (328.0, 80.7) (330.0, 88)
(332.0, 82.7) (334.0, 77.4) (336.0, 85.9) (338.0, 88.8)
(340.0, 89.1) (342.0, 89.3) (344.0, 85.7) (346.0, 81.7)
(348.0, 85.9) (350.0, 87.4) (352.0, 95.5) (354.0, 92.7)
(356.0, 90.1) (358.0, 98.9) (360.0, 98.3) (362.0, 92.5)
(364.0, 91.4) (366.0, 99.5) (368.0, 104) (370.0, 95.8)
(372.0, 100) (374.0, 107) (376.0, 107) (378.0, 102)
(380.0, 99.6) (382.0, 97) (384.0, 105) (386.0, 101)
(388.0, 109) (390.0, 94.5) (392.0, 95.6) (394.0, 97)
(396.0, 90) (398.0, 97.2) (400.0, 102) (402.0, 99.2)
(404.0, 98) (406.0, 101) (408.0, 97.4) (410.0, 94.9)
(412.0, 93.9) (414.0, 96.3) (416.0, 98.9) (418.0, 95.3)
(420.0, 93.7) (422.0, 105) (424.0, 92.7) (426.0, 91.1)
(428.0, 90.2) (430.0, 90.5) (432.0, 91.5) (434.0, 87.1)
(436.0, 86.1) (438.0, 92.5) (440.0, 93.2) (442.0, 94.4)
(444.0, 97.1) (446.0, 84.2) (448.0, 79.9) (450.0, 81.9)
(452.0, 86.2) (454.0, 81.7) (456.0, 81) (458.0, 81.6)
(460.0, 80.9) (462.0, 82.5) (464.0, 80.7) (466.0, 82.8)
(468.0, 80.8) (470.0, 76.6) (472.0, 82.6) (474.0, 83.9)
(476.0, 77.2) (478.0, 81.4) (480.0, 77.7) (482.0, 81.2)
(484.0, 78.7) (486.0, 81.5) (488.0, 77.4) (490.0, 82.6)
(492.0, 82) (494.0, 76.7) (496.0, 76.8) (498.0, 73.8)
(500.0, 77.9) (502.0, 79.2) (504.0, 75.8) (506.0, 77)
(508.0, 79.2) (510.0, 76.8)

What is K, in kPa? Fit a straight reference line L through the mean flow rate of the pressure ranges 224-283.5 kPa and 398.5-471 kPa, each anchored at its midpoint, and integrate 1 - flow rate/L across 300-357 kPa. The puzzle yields 4.5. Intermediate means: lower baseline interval 90.4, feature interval 83.1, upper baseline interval 90.1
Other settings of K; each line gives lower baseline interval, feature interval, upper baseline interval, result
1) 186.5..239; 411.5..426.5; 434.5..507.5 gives -1.9 kPa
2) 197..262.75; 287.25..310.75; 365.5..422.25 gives 3.8 kPa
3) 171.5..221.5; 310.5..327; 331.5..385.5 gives 2.6 kPa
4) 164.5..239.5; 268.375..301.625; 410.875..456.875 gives 3.5 kPa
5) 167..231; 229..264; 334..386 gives 1.0 kPa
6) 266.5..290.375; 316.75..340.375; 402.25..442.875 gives 1.6 kPa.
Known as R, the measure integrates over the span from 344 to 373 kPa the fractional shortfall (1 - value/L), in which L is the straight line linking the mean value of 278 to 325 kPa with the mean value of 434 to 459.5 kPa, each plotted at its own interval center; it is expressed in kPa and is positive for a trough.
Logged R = -3.53 kPa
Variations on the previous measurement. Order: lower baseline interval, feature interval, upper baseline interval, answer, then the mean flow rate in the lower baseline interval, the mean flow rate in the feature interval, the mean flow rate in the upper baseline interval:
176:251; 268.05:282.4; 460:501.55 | 1.38 kPa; 96.6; 83.8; 79.8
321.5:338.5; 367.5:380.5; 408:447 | -2.25 kPa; 82.2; 102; 93.2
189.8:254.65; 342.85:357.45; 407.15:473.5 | 0.51 kPa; 96.8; 88.8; 88.6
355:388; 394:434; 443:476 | -1.82 kPa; 99.6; 95.5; 82.6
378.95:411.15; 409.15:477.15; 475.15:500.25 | 0.44 kPa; 98.6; 87.9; 78.9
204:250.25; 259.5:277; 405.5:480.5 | 1.72 kPa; 97.1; 86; 88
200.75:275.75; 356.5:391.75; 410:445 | -2.36 kPa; 93.9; 99.9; 93.5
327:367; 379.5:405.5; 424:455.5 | -2.95 kPa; 89.1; 98.9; 88.5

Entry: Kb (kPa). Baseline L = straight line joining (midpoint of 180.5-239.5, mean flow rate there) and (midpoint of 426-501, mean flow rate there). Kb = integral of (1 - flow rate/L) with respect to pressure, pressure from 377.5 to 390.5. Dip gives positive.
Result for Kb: -2.0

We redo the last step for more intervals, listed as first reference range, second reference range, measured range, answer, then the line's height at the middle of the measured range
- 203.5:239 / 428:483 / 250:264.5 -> 1.2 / 96.4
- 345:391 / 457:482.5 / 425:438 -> -0.4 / 86.9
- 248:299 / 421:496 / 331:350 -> 0.1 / 85.7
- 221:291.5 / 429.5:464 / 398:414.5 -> -2.0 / 87.2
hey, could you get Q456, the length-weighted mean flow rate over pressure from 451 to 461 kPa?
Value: 82.3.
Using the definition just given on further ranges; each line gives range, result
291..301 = 82.1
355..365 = 94.2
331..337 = 82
